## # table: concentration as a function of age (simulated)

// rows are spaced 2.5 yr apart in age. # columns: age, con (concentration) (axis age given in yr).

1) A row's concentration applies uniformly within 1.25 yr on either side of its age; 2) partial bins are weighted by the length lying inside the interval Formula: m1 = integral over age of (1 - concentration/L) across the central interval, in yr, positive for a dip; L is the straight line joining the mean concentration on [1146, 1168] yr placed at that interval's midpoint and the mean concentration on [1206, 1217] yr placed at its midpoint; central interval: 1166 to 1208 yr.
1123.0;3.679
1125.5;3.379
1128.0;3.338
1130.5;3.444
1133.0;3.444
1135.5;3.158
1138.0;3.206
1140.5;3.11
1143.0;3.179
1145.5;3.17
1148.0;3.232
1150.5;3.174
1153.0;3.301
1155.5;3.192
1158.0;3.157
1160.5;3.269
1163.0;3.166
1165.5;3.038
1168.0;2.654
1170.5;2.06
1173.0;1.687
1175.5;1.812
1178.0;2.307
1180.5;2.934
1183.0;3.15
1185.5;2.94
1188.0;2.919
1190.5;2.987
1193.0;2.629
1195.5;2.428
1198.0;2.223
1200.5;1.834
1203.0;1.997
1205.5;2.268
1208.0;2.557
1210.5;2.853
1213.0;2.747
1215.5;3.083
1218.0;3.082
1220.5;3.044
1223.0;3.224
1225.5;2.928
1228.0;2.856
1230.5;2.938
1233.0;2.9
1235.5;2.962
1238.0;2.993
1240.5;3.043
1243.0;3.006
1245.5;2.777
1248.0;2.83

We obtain 7.2 yr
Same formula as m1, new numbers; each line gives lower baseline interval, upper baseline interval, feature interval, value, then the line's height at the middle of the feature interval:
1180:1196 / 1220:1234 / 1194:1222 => 3.51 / 2.93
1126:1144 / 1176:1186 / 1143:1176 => 1.44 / 2.99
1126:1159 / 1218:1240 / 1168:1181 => 4.07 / 3.15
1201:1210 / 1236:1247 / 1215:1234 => -2.71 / 2.64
